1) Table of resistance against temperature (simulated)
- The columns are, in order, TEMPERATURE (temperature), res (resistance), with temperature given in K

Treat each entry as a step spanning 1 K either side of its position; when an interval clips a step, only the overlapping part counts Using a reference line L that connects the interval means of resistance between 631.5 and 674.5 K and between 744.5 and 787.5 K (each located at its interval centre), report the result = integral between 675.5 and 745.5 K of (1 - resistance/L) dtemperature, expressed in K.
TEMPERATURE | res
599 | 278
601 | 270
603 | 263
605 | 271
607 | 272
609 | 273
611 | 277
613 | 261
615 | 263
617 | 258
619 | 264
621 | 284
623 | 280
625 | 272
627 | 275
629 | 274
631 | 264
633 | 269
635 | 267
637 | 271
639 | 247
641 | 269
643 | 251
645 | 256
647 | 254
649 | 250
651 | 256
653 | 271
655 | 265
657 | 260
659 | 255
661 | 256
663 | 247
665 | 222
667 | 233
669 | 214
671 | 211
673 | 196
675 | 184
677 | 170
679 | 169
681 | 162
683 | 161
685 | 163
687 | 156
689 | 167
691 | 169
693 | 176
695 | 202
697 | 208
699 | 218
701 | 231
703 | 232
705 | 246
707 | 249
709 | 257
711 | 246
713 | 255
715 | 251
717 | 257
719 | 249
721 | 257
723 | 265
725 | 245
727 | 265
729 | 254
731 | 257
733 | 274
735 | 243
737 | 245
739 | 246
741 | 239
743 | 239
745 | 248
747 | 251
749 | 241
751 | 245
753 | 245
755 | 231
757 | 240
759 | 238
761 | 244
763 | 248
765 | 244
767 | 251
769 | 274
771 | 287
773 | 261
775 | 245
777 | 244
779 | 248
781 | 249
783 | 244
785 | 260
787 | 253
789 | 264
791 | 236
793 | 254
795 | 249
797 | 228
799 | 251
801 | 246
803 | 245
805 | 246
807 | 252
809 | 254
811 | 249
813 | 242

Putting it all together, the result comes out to 6.9 K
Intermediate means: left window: 248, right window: 250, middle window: 224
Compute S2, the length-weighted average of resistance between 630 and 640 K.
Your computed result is 264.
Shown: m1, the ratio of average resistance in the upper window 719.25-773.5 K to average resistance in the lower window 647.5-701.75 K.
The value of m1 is 1.2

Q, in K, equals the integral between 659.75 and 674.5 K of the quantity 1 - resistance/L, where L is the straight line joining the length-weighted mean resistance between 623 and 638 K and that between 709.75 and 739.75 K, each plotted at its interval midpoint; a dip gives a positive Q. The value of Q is 2.2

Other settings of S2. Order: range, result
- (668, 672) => 212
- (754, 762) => 238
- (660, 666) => 242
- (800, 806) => 246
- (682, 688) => 160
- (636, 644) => 260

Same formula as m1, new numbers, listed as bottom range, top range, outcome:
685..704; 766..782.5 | 1.33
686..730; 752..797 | 1.09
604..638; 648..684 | 0.82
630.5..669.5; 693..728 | 0.95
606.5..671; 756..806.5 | 0.96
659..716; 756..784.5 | 1.20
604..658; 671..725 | 0.80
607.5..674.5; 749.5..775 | 0.98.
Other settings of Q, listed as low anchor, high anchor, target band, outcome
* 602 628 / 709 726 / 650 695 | 9.3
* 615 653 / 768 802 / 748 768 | 0.9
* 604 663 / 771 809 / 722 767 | 1.1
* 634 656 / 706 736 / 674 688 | 5.0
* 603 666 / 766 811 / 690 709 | 3.0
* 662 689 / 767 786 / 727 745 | -1.6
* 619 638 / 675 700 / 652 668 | -2.1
